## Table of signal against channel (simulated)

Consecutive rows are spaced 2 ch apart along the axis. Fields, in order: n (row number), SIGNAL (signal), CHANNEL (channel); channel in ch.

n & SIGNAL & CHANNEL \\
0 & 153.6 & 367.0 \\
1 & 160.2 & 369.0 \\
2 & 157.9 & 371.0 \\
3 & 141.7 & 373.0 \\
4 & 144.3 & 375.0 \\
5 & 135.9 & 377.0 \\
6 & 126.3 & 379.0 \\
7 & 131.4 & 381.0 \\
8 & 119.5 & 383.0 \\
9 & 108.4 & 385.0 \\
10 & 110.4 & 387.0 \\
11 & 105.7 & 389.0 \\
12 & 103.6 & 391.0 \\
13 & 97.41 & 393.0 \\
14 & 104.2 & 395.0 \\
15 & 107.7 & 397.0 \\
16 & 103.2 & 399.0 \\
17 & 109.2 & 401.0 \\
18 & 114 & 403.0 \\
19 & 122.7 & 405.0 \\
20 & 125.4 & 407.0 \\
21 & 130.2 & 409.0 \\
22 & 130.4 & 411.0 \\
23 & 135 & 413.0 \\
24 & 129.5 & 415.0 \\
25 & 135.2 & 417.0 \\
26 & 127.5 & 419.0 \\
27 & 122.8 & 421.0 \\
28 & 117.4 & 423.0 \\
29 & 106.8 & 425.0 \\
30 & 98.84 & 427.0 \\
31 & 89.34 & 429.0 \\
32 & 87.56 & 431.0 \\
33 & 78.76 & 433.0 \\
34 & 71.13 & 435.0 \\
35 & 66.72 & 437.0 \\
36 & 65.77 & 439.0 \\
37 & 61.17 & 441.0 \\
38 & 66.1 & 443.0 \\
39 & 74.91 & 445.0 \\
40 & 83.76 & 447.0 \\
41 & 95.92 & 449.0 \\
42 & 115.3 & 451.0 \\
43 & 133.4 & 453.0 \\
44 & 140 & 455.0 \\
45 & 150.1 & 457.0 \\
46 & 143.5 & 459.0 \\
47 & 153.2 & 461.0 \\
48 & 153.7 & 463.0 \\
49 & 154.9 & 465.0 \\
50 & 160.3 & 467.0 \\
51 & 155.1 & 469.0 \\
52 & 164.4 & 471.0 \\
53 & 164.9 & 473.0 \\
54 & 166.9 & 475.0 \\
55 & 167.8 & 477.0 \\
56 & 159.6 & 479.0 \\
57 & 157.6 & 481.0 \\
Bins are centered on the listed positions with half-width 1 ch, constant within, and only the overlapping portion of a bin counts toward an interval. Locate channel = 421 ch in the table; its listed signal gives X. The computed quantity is 122.8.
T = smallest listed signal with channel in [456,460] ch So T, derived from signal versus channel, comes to 143.5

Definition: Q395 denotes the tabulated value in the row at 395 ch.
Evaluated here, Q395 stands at 104.2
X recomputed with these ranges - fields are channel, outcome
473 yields 164.9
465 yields 154.9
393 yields 97.41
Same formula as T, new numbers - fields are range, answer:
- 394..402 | 103.2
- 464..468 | 154.9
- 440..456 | 61.17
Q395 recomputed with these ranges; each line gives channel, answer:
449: 95.92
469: 155.1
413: 135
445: 74.91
